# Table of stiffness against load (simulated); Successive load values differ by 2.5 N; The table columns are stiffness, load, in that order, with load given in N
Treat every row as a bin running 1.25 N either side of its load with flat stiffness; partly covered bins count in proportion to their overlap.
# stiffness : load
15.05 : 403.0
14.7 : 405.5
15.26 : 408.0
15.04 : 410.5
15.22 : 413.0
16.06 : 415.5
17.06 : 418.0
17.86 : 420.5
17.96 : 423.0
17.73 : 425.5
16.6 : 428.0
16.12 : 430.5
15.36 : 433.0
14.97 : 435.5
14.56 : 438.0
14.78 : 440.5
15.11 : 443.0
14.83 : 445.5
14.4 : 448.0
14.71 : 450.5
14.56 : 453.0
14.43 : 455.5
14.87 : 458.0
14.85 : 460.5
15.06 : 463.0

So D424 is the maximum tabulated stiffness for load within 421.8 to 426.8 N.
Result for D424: 17.96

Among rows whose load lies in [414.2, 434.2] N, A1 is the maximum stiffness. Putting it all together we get 17.96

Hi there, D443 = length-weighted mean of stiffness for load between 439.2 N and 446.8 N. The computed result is 14.9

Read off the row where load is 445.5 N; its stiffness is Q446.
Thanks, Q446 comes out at 14.83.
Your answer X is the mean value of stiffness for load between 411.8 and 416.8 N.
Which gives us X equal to 15.7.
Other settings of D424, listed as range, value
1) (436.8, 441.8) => 14.78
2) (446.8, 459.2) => 14.87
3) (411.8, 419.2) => 17.06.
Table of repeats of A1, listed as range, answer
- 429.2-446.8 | 16.12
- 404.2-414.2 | 15.26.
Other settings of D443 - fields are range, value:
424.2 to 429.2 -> 17.2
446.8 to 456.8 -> 14.5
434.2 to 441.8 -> 14.8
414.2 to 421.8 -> 17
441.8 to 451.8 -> 14.8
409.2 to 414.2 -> 15.1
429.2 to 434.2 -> 15.8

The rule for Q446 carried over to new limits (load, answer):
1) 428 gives 16.6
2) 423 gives 17.96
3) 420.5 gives 17.86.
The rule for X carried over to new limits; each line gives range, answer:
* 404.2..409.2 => 15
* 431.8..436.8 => 15.2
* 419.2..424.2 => 17.9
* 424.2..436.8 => 16.2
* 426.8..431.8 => 16.3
